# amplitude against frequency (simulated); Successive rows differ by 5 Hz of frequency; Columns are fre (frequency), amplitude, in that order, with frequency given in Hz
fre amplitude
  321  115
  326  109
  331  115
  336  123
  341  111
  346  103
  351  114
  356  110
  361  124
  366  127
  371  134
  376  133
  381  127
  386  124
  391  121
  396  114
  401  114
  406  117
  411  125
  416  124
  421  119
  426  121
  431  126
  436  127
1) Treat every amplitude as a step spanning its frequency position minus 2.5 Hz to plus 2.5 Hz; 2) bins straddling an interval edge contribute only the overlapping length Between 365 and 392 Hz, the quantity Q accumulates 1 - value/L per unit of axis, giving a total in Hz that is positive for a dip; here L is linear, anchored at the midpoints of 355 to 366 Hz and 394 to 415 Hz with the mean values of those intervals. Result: -2.0 Hz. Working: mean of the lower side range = 120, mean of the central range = 128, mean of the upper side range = 118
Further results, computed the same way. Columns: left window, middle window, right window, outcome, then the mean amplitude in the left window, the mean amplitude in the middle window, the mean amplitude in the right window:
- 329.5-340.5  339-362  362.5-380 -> 2.2 Hz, 118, 112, 131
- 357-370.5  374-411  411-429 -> 0.6 Hz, 125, 122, 122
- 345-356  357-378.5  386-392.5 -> -2.4 Hz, 110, 128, 122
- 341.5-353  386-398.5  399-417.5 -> -0.2 Hz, 109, 119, 120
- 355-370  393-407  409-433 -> 0.9 Hz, 123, 115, 123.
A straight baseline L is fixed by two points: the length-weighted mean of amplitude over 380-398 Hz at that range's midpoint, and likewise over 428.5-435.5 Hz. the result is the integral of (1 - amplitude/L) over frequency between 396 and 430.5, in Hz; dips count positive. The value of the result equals 1.2 Hz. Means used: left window 121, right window 126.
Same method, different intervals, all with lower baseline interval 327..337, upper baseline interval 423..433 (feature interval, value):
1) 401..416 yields 0.19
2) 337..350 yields 0.88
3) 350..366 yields 0.09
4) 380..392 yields -0.36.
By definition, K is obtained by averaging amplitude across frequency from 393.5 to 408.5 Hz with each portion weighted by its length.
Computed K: 115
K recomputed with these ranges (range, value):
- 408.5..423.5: 123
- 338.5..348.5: 107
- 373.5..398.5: 124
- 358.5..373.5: 128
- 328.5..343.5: 116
